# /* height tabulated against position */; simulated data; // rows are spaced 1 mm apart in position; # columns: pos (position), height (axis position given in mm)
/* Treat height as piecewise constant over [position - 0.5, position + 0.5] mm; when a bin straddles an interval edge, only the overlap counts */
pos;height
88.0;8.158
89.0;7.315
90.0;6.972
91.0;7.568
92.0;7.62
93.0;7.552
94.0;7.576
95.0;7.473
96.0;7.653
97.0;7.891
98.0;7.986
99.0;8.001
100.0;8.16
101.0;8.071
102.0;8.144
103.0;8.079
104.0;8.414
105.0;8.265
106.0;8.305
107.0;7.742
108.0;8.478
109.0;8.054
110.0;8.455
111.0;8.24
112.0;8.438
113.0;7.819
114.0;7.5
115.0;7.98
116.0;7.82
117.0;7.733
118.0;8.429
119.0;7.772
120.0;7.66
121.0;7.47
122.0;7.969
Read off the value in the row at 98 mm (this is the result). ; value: 7.986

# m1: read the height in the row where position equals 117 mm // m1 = 7.733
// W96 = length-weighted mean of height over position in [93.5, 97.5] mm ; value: 7.65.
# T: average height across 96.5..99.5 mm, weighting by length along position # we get 7.96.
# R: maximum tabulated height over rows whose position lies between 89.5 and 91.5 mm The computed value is 7.568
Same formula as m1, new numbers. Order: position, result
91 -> 7.568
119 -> 7.772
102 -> 8.144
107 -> 7.742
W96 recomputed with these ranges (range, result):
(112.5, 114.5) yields 7.66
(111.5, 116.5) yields 7.91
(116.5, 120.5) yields 7.9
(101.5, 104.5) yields 8.21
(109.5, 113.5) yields 8.24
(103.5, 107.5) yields 8.18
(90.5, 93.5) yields 7.58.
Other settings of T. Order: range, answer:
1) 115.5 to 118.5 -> 7.99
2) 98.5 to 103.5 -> 8.09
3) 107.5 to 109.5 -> 8.27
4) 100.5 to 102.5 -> 8.11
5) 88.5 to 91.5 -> 7.29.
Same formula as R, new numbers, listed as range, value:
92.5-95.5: 7.576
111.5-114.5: 8.438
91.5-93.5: 7.62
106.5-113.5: 8.478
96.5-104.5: 8.414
